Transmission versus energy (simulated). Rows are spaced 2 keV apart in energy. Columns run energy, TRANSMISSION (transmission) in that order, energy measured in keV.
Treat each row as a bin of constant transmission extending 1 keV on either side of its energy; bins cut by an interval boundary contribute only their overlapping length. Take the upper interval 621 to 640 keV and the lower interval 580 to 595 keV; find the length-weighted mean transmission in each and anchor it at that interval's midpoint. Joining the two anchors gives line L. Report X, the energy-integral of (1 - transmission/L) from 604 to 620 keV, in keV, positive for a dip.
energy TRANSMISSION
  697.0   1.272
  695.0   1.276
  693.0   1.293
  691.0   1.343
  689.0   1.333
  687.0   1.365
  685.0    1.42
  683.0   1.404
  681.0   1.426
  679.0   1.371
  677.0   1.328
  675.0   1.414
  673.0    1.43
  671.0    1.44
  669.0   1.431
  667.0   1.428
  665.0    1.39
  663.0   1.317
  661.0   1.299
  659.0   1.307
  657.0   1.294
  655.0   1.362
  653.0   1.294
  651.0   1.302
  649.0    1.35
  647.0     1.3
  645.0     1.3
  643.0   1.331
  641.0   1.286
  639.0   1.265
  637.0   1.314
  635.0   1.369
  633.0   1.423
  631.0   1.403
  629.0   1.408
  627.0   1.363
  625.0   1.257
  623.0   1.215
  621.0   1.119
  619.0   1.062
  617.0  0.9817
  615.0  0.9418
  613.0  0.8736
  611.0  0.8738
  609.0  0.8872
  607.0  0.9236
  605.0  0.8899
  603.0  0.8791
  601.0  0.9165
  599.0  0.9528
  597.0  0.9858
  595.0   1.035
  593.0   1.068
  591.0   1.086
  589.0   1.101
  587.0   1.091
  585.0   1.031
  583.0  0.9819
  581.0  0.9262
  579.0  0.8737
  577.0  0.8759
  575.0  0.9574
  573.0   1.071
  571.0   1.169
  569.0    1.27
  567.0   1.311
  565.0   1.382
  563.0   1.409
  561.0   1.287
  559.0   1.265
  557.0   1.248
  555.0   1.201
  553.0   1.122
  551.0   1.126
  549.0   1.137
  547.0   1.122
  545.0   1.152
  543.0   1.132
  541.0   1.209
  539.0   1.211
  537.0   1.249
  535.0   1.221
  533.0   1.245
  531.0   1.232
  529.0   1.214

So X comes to 3.6 keV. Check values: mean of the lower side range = 1.04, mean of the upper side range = 1.32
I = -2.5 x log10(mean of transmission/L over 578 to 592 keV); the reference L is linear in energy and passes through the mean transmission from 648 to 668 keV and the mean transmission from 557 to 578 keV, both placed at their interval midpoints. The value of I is 0.209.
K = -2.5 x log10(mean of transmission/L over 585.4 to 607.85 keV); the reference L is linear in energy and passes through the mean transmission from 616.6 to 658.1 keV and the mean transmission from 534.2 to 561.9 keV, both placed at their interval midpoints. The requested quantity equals 0.24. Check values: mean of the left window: 1.19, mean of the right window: 1.29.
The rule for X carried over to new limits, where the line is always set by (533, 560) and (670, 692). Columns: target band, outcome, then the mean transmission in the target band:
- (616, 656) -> 1.1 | 1.29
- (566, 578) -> 1.1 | 1.11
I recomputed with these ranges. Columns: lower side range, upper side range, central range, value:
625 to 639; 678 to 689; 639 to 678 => 0.03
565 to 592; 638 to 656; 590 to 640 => 0.10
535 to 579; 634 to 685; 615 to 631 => 0.08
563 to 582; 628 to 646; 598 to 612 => 0.33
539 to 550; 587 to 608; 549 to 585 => -0.05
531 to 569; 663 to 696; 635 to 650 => 0.02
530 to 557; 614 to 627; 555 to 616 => 0.09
